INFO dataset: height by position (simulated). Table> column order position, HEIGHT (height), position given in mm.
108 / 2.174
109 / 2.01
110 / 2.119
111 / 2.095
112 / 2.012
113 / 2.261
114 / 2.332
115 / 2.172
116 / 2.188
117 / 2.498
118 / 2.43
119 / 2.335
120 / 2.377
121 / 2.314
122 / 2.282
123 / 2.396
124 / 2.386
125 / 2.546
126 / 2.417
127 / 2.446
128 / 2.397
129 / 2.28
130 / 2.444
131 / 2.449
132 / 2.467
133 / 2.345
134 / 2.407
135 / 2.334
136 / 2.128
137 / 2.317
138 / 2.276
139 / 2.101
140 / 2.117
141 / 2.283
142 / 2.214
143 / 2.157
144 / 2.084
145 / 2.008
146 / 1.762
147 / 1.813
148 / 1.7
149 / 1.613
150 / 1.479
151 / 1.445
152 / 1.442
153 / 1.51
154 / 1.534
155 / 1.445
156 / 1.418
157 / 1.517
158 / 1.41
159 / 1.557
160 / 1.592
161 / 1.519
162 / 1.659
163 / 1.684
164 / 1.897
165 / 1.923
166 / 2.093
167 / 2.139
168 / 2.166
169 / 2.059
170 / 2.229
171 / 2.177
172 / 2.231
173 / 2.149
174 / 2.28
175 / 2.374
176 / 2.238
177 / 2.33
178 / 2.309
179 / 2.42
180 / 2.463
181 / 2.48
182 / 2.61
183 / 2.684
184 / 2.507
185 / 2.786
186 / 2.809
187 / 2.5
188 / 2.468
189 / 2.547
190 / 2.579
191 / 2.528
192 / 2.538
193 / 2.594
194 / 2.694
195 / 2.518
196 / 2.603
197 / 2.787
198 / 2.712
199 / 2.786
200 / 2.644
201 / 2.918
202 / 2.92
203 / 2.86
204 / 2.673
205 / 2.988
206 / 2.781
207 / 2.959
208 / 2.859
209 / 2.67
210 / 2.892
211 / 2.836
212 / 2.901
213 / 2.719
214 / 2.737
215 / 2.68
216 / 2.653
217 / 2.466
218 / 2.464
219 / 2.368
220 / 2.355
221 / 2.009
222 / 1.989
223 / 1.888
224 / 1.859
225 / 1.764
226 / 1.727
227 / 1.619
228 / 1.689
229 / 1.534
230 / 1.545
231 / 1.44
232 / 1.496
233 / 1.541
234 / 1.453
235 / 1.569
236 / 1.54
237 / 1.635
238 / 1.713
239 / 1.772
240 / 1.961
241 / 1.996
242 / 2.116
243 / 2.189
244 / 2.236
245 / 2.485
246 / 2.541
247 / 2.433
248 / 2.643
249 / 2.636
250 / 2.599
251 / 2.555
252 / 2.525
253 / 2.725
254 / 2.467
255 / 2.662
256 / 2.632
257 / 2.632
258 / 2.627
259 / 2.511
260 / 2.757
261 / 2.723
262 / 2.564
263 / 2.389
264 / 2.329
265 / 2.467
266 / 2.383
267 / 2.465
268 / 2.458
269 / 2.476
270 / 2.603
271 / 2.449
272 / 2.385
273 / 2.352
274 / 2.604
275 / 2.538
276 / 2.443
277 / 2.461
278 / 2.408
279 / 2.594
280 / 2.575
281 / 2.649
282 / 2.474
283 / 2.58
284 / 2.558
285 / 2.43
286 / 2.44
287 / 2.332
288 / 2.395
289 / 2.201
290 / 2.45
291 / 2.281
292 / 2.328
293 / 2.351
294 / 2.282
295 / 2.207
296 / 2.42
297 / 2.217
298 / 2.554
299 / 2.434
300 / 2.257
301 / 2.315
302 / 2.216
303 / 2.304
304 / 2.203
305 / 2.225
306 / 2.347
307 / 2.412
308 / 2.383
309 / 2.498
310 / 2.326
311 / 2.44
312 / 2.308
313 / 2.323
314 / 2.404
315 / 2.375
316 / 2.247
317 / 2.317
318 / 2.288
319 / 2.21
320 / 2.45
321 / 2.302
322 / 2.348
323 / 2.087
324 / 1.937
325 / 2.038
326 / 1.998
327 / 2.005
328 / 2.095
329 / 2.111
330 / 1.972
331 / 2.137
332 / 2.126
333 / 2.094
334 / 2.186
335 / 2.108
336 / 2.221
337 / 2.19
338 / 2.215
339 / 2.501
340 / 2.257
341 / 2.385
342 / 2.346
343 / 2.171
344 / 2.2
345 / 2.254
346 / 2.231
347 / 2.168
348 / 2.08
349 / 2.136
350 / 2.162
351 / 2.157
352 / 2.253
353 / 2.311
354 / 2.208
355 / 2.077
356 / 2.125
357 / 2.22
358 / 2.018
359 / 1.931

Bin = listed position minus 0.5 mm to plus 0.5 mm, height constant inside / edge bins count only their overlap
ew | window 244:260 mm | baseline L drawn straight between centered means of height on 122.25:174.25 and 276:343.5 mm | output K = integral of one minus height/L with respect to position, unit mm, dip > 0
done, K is -2.73 mm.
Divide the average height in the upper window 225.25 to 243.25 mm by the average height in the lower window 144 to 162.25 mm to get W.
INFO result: 1.06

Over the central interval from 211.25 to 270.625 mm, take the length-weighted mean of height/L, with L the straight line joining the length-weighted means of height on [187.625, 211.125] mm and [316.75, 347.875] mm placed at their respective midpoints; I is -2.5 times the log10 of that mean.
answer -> 0.14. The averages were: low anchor 2.72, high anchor 2.19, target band 2.24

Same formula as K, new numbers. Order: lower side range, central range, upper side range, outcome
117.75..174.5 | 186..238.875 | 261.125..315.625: -3.12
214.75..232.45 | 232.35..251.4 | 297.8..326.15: -0.37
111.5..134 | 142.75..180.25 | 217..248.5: 5.36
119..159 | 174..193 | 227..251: -4.73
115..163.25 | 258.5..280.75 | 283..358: -3.06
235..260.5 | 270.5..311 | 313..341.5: -2.45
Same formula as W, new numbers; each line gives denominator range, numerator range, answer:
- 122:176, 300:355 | 1.10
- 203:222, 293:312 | 0.88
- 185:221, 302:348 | 0.84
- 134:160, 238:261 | 1.33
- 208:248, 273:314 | 1.14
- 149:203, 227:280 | 1.03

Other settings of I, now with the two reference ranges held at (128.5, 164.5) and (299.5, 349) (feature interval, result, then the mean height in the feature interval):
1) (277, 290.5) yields -0.15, 2.47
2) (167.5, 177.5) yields -0.14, 2.22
